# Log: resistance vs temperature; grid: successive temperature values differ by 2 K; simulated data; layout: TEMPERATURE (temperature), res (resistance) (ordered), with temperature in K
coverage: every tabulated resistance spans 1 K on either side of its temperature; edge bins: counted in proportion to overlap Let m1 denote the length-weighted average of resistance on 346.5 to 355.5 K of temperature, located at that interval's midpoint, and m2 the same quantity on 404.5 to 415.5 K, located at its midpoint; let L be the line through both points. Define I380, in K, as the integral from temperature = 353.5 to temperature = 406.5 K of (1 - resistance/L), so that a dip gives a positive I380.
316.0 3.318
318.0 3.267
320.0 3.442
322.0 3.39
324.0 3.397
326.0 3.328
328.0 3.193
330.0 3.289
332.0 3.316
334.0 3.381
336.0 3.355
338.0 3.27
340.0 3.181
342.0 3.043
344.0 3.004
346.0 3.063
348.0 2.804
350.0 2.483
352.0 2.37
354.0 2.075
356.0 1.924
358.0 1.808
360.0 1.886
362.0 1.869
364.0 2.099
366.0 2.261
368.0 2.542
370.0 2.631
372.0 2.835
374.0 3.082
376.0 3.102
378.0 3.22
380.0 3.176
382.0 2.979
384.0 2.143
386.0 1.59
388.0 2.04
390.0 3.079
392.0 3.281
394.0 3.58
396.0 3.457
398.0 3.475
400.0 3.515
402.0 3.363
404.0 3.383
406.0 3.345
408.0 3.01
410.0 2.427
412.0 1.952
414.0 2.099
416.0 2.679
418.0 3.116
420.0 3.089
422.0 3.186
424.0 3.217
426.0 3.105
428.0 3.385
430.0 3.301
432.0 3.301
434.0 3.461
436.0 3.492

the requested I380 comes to -4.23 K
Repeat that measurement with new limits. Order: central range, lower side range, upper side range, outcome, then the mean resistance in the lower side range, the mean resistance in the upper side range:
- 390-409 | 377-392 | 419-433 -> -3.39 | 2.65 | 3.23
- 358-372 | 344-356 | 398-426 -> 2.23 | 2.54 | 2.98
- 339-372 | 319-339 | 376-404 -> 7.70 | 3.34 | 3.01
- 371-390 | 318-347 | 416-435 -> 3.11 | 3.26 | 3.21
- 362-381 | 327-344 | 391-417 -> 2.48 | 3.24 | 3.04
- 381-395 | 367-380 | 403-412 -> 1.21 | 2.92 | 2.92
